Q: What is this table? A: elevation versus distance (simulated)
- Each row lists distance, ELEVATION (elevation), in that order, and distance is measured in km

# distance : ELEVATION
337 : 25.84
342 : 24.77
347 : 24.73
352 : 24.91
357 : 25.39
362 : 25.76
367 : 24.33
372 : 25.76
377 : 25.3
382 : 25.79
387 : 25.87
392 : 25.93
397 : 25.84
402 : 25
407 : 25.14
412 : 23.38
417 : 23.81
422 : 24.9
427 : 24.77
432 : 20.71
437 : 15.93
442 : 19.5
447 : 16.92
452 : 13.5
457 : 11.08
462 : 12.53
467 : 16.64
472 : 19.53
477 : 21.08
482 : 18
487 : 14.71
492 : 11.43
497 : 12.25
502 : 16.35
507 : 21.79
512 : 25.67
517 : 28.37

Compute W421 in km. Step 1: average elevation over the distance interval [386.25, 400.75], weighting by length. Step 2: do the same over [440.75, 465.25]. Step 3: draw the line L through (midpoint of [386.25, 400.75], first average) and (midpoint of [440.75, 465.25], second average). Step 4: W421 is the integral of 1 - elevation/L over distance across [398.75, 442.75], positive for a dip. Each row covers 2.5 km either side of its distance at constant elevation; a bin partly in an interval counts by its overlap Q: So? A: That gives -4.6 km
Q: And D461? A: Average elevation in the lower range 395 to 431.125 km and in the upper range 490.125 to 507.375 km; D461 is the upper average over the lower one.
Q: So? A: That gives 0.61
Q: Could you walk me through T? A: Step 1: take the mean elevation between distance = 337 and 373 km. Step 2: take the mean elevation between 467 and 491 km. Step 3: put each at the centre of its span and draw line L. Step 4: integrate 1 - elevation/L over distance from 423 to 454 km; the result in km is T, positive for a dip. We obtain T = 2.0 km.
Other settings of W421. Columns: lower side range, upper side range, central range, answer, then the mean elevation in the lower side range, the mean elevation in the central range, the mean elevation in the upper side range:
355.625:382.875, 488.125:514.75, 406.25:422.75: -1.1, 25.4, 24.2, 17.5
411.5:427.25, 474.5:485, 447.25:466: 7.0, 24.2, 13.3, 19.3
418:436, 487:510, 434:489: 8.0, 22.9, 16.4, 15.6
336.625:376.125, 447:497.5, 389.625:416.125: -4.7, 25.2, 25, 15.3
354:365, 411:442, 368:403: -2.2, 25.5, 25.6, 22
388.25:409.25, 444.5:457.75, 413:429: -2.9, 25.5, 24.4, 14.2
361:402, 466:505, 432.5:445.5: 1.5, 25.5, 18.1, 16.3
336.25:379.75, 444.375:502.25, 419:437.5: -2.9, 25.2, 22.2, 15.3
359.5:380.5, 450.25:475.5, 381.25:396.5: -1.8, 25.3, 25.9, 14.9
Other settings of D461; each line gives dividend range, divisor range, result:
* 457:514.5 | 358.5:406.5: 0.67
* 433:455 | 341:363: 0.66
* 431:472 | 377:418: 0.63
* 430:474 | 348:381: 0.64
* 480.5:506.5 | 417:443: 0.70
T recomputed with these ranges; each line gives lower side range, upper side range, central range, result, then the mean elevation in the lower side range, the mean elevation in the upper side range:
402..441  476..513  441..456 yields 3.6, 22.7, 17.2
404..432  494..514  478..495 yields 4.0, 24.1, 18.7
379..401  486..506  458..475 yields 1.4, 25.8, 14.2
